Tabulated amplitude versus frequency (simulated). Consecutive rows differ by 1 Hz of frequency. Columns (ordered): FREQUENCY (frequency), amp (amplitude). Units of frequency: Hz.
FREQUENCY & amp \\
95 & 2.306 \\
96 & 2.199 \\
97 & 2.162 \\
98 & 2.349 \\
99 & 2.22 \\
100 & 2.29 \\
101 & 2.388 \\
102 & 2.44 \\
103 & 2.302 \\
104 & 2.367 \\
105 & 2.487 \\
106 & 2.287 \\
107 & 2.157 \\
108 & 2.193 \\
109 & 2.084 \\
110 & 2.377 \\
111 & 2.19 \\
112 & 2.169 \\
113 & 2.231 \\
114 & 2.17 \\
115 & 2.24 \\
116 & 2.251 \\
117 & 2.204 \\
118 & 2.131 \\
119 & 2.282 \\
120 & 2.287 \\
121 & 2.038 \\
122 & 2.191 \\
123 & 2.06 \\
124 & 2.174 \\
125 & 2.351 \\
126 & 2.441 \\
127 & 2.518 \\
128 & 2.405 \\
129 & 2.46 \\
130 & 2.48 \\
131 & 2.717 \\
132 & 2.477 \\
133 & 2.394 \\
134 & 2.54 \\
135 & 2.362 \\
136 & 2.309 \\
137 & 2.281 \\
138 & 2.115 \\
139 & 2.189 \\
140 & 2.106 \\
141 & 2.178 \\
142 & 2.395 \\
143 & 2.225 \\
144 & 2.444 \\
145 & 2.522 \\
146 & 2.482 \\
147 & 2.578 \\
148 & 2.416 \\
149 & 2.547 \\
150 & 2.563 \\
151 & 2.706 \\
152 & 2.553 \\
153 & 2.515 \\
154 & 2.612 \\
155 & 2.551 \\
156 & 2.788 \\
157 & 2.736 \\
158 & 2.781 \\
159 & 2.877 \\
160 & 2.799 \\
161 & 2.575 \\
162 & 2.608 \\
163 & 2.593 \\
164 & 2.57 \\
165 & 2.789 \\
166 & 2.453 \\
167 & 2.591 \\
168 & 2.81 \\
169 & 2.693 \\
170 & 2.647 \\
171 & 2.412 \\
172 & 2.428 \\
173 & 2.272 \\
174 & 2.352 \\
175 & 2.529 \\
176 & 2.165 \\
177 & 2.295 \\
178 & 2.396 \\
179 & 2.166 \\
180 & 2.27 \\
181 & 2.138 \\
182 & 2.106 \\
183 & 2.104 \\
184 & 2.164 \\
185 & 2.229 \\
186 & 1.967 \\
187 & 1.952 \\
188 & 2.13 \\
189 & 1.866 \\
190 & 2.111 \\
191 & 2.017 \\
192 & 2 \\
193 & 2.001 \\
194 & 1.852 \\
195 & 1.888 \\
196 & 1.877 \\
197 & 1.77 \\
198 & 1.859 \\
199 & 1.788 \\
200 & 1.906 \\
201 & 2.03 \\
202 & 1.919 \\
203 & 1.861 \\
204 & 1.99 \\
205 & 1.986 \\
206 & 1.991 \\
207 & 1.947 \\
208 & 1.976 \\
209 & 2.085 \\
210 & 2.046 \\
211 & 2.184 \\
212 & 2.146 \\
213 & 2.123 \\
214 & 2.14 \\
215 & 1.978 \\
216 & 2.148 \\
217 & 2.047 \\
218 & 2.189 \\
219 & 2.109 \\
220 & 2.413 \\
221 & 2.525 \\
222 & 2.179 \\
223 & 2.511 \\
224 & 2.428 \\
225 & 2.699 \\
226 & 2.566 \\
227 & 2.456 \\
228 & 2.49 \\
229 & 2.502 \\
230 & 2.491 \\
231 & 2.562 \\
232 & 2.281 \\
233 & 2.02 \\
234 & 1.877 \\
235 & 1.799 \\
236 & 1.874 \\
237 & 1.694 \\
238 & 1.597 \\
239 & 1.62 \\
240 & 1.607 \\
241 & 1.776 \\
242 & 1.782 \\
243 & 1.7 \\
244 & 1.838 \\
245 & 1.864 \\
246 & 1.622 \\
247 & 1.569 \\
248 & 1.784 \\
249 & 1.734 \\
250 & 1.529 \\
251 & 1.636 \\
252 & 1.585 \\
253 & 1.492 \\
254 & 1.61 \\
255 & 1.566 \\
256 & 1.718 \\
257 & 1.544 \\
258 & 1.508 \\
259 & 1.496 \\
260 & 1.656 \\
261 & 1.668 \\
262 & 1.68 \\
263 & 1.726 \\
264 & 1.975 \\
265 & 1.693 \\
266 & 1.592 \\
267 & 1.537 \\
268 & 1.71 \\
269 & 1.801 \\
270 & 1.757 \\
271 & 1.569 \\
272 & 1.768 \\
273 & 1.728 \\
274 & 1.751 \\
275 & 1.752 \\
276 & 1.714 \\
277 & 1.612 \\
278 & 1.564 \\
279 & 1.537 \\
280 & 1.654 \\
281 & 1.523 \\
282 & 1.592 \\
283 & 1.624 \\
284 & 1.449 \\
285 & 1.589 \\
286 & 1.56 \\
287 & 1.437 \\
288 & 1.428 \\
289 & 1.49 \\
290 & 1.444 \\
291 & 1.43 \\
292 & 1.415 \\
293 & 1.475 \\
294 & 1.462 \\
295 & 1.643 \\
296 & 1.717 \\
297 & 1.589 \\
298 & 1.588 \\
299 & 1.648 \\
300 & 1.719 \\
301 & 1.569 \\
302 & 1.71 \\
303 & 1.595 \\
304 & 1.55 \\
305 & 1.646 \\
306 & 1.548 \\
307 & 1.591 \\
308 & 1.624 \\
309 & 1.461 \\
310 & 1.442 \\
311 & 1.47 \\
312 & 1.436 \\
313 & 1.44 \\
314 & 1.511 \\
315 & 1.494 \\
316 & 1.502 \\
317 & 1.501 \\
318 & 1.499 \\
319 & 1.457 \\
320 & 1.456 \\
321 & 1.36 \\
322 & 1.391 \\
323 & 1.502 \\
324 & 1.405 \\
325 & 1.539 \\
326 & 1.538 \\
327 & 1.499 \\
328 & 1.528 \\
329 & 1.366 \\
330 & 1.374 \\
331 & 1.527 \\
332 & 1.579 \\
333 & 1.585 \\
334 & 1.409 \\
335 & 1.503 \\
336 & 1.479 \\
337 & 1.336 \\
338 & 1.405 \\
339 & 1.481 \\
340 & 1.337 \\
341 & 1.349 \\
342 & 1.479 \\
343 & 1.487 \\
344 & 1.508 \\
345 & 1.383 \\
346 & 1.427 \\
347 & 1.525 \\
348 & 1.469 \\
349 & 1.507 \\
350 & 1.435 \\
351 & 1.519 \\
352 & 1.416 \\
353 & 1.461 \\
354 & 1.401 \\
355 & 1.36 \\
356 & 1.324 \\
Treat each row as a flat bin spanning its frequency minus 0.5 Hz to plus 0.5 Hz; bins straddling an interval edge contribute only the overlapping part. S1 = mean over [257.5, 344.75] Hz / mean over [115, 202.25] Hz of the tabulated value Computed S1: 0.7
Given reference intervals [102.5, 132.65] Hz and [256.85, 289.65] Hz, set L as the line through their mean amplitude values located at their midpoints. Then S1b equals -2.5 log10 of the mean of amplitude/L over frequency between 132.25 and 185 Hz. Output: -0.16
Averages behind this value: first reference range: 2.29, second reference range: 1.63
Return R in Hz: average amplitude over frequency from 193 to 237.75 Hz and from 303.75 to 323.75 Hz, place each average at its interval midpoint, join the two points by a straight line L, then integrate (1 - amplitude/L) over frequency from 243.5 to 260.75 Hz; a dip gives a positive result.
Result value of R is 2.3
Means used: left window 2.11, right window 1.49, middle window 1.63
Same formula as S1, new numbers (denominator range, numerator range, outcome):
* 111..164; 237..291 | 0.68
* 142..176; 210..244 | 0.83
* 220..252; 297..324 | 0.76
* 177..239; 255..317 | 0.76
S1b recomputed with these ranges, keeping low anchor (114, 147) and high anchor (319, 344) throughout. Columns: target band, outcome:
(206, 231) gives -0.17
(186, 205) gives 0.06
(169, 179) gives -0.12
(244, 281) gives 0.06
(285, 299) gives 0.07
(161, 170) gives -0.21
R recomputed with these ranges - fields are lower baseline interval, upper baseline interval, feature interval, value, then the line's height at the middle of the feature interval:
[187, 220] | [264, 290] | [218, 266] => -2.76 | 1.8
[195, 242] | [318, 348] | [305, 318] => 0.56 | 1.57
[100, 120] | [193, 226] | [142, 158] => -2.63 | 2.19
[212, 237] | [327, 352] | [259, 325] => 7.70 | 1.79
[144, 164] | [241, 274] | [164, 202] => 2.70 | 2.35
